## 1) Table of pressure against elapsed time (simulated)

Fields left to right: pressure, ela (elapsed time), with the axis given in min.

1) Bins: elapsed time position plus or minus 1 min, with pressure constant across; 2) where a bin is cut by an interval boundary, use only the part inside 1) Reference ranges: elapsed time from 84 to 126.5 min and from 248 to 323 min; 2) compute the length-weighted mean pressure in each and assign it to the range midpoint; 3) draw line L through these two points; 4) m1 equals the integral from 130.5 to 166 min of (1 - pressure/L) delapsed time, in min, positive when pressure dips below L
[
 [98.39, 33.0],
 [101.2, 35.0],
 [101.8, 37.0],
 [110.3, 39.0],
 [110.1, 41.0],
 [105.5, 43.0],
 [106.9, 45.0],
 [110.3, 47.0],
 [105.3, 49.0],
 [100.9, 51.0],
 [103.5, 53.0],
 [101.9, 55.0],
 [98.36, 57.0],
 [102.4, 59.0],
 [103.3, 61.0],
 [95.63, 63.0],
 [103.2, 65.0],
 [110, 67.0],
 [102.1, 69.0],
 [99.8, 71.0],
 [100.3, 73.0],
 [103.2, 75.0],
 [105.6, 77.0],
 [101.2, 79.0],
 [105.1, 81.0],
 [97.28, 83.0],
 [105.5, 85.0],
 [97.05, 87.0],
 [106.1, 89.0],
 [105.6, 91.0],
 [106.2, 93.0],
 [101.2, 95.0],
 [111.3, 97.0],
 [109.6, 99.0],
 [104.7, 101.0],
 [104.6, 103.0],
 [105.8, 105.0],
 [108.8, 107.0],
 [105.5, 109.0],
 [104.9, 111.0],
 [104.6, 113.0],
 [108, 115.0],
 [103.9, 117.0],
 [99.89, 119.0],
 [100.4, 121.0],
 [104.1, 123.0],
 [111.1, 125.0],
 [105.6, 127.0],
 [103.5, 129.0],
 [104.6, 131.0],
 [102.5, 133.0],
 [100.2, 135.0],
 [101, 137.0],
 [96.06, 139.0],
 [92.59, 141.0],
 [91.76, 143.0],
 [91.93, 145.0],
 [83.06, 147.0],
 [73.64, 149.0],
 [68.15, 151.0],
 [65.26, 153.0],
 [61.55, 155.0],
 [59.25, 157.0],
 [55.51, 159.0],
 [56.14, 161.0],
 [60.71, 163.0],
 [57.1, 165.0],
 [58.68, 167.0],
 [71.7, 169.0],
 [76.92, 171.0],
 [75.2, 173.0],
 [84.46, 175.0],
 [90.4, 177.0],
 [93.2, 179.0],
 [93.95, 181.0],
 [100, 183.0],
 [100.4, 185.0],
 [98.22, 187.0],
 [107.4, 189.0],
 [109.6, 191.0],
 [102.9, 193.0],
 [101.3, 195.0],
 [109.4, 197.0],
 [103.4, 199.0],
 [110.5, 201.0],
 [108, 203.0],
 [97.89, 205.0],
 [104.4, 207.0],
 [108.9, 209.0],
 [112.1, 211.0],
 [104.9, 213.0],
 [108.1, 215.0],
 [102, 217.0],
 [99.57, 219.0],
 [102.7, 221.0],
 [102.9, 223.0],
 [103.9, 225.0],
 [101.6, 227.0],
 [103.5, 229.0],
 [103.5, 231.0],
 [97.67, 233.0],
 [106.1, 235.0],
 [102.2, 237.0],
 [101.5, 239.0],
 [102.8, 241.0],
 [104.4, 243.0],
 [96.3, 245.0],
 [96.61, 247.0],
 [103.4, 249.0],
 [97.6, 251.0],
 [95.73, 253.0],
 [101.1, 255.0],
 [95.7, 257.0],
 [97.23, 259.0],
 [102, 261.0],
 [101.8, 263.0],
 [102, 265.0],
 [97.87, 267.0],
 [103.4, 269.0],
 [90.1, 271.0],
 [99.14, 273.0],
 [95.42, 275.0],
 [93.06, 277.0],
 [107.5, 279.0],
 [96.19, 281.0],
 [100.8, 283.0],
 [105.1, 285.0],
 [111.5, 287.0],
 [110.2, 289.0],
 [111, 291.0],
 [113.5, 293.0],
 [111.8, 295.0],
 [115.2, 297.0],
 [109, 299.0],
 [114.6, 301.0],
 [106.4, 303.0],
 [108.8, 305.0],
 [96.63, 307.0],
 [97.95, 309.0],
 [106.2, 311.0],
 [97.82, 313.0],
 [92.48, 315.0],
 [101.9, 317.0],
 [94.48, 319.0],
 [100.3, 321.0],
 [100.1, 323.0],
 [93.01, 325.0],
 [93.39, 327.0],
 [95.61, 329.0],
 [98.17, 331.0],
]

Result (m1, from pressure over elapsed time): 8.81 min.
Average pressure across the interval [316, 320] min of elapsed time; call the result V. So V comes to 98.2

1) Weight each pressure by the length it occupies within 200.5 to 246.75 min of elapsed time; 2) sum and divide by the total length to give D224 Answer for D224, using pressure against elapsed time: 104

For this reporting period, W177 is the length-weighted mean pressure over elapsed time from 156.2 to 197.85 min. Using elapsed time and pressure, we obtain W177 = 84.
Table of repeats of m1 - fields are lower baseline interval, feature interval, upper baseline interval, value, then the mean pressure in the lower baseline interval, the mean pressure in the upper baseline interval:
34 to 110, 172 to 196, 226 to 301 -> 1.6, 104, 102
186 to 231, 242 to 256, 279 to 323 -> 0.7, 105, 105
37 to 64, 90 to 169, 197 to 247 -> 9.2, 104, 104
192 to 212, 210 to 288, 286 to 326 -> 3.0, 106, 105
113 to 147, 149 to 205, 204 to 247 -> 9.6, 101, 103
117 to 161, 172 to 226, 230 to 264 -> -3.5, 88.7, 100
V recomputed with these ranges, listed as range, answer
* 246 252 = 99.2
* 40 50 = 108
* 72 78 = 103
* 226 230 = 103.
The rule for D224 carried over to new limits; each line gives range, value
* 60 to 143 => 103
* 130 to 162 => 81.5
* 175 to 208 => 101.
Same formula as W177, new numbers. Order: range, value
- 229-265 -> 100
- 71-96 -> 103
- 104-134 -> 105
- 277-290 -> 104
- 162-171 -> 63.7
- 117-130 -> 104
